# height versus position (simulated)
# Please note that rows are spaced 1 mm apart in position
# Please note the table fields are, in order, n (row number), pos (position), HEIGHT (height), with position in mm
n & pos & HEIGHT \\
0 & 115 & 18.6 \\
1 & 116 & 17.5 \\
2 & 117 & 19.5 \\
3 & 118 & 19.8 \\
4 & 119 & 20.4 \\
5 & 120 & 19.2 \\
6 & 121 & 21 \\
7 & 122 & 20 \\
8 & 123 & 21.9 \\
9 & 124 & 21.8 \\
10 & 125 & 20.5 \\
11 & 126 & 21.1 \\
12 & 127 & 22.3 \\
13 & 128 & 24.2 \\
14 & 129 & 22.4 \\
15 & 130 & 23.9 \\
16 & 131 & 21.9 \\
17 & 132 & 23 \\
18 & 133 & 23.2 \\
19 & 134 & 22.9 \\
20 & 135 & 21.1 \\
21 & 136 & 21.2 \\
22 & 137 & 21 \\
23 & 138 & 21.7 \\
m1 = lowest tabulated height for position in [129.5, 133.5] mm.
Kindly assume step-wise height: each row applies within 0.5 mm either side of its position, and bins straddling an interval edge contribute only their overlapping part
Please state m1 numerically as 21.9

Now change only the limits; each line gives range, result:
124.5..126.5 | 20.5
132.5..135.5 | 21.1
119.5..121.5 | 19.2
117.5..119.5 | 19.8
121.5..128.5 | 20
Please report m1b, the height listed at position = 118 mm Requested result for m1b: 19.8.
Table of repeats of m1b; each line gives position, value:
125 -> 20.5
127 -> 22.3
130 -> 23.9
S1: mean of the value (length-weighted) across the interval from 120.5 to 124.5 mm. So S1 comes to 21.2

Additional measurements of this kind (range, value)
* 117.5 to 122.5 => 20.1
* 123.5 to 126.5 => 21.1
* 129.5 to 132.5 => 22.9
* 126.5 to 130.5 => 23.2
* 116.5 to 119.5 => 19.9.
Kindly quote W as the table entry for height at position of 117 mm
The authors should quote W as 19.5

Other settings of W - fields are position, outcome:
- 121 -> 21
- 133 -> 23.2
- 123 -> 21.9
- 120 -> 19.2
